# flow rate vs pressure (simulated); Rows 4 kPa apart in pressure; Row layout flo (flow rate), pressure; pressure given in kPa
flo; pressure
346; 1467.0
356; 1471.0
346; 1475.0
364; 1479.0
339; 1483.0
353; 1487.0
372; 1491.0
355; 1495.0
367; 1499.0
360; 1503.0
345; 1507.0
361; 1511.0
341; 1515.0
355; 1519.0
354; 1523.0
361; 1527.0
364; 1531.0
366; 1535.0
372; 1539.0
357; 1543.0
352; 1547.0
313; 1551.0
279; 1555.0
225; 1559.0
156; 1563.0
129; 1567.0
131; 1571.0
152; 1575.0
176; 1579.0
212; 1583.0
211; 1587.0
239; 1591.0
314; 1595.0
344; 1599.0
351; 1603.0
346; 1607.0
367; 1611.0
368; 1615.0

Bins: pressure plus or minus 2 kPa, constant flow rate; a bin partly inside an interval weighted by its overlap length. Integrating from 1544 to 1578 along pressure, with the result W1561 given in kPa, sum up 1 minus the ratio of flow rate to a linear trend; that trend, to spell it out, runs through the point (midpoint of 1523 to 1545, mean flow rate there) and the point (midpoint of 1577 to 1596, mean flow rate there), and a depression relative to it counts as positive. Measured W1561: 9.01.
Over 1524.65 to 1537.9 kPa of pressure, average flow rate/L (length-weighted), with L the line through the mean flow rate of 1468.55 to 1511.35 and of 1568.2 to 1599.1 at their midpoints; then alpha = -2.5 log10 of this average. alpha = -0.24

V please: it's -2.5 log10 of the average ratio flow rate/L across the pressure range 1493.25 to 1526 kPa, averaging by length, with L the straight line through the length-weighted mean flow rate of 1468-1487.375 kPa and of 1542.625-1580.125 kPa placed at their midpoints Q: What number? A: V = -0.18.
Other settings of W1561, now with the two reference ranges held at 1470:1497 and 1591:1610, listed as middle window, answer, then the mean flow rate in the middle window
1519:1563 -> 2.0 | 327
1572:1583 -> 5.4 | 170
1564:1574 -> 6.0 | 135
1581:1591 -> 3.5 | 217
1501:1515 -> -0.1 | 353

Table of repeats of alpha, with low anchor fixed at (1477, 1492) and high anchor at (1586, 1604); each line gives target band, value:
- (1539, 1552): -0.09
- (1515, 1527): -0.06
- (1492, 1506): -0.04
